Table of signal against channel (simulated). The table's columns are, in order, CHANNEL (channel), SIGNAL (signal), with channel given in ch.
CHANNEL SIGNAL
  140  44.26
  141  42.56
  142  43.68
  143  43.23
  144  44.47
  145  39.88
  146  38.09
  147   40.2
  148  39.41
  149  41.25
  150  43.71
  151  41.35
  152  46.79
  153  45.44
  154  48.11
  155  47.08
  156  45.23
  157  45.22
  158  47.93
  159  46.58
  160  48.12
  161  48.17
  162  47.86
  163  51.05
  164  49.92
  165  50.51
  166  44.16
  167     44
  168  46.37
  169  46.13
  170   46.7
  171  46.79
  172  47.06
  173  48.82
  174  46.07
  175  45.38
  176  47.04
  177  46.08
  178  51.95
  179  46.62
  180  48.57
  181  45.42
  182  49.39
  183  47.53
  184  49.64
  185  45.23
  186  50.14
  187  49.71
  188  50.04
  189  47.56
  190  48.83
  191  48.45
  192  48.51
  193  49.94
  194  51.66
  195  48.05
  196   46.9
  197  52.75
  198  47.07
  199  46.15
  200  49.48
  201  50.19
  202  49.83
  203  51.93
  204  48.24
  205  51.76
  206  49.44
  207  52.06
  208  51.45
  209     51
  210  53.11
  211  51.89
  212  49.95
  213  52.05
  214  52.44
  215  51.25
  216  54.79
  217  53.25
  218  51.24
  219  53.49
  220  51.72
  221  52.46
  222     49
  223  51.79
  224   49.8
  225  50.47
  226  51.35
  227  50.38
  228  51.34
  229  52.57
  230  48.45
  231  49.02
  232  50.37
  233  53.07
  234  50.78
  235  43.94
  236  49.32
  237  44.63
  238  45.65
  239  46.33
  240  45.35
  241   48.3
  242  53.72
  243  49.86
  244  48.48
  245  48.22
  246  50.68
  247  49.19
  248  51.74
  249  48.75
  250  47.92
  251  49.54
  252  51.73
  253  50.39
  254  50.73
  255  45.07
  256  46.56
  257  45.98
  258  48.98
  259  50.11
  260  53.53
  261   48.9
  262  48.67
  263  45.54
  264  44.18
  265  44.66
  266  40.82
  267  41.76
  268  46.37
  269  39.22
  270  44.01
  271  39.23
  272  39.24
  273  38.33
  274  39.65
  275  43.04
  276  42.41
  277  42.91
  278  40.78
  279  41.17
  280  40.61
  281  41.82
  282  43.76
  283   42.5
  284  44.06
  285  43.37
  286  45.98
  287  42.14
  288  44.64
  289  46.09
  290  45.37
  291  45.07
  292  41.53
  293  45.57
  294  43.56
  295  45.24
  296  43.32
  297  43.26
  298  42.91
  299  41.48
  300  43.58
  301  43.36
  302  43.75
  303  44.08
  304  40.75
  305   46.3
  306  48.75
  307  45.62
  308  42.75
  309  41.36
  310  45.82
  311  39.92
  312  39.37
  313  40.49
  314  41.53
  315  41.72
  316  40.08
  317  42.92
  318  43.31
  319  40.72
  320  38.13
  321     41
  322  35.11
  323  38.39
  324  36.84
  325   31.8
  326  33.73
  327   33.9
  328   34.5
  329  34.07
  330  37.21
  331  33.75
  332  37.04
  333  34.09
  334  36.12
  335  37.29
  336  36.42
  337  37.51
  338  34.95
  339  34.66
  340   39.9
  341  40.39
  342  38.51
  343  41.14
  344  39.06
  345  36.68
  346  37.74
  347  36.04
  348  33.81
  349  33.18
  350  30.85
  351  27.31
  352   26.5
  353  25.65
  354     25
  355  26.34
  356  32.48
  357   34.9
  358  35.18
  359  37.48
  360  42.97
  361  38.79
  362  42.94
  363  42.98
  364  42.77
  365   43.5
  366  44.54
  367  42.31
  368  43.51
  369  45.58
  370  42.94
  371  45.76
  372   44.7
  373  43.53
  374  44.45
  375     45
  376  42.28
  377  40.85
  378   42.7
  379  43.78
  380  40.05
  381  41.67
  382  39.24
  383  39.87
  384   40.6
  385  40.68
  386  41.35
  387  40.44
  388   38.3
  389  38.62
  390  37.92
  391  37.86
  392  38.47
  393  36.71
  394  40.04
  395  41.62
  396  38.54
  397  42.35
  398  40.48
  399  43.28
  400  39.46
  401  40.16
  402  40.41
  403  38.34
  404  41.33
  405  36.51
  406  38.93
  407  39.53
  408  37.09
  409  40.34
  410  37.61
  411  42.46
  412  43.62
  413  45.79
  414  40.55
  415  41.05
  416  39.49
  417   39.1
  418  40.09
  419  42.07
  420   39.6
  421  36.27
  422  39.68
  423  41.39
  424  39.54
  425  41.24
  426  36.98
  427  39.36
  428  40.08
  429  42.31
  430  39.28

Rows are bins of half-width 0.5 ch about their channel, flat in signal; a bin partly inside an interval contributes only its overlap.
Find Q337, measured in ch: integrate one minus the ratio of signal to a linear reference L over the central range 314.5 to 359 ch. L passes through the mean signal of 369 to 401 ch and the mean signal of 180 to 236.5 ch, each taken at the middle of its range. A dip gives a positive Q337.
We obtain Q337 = 8.2 ch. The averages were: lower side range 50.1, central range 35.6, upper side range 41.1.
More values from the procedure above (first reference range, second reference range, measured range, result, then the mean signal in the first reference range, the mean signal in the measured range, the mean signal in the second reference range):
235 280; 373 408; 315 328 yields 1.6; 46.1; 38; 40.3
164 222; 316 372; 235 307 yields -3.7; 49.3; 45.3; 37.2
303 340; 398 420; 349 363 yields 2.2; 38.9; 33.2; 40.3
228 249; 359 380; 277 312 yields 2.3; 49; 43.5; 43.1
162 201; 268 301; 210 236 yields -2.9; 48.1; 51.1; 42.7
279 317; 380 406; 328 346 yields 2.1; 43.3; 36.9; 39.8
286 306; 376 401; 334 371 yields 4.1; 44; 37.1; 40.2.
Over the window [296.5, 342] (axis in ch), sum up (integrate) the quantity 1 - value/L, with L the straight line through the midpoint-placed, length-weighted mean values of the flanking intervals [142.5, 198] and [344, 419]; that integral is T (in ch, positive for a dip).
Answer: 2.1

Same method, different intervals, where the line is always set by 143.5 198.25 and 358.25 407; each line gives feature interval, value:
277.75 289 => 0.21 ch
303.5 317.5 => 0.13 ch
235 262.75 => -2.48 ch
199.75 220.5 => -2.59 ch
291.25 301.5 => 0.01 ch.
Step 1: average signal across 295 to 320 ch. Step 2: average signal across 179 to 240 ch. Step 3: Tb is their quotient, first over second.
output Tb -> 0.86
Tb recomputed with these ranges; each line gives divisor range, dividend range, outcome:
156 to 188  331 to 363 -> 0.74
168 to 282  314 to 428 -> 0.81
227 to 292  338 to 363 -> 0.76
